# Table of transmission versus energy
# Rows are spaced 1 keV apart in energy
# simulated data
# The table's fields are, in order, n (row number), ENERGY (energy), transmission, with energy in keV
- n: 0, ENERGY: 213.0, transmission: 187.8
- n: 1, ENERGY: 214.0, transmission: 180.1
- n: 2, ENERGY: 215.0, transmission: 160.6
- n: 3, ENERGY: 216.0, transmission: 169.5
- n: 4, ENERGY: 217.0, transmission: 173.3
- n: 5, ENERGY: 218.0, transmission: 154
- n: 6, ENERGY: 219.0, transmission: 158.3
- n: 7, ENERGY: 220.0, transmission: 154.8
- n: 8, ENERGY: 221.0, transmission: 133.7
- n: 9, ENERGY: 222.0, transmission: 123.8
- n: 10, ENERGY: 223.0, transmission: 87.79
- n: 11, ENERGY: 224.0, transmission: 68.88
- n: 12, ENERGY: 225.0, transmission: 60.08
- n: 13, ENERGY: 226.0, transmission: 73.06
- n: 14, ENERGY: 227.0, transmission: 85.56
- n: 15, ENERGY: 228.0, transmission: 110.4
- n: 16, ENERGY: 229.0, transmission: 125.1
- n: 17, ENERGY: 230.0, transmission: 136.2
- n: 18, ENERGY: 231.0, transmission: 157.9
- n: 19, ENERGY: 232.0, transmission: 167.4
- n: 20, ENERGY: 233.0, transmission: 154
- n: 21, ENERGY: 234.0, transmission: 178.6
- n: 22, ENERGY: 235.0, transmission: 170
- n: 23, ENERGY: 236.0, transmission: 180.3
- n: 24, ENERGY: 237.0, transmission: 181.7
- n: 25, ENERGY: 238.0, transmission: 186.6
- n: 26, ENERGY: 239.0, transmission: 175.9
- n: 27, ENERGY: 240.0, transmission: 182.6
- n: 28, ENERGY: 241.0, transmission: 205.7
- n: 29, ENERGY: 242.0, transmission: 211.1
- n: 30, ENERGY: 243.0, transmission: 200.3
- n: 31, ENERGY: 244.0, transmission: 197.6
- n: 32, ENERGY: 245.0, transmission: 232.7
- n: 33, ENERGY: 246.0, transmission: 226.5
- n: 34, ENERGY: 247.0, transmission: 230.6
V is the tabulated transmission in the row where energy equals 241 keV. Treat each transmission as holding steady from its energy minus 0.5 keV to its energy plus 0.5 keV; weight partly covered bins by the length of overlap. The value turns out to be 205.7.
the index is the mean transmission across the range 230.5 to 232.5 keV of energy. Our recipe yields 163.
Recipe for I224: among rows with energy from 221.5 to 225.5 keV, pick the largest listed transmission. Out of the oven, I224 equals 123.8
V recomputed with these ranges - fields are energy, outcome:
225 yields 60.08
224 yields 68.88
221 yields 133.7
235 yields 170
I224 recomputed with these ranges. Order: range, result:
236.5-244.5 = 211.1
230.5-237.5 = 181.7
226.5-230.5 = 136.2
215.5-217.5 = 173.3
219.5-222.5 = 154.8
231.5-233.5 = 167.4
